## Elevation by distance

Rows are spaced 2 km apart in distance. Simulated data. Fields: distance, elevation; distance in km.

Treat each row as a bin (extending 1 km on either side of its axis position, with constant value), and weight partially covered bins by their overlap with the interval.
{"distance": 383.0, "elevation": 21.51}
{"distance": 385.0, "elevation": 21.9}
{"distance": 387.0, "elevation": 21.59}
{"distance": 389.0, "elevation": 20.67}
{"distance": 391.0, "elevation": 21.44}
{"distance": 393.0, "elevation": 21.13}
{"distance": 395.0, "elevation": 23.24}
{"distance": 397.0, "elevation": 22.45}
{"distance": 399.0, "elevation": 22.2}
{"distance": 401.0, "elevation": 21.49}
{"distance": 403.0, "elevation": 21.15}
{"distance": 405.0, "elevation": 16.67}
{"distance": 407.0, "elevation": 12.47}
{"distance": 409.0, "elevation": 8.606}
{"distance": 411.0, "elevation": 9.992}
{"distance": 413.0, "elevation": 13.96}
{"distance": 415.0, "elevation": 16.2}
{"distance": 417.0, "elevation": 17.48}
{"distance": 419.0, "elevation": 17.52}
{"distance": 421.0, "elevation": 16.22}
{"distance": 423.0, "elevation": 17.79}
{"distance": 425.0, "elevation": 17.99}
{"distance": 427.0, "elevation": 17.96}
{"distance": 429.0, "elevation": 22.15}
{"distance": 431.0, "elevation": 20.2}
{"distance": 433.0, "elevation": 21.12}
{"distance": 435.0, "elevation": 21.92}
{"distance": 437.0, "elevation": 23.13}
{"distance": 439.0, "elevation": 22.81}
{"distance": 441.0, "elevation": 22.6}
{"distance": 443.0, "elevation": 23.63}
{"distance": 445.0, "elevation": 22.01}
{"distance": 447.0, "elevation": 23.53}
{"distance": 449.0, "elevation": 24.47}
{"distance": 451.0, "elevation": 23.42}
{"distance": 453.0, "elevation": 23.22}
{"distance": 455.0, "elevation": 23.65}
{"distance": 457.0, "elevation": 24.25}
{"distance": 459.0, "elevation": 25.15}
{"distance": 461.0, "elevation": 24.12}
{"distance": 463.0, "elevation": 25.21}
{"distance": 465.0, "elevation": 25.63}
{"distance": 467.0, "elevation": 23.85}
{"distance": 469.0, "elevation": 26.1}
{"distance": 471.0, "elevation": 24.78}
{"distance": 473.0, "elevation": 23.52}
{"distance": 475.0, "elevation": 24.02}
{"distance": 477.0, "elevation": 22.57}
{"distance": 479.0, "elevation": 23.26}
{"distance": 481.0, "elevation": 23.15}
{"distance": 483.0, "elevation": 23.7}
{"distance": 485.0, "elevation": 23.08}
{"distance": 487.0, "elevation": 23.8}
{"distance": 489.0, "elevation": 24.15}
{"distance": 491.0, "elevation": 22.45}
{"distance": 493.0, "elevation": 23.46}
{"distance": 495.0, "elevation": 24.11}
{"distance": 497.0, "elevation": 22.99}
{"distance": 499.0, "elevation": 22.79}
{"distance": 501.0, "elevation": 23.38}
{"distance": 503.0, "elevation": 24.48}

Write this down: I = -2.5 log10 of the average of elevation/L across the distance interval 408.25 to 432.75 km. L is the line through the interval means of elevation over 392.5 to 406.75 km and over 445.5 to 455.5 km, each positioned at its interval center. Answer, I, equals 0.307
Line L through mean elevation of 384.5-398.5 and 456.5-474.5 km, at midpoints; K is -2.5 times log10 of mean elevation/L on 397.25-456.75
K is 0.186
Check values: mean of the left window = 21.8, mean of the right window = 24.7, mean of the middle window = 19.6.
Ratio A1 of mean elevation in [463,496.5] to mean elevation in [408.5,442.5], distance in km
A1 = 1.3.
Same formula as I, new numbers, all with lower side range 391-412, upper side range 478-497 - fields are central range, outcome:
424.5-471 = -0.10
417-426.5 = 0.11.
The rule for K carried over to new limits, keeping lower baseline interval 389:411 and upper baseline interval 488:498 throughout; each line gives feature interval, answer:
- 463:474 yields -0.12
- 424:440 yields -0.03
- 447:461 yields -0.12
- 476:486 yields -0.02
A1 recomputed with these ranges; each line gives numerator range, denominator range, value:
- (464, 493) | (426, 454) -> 1.07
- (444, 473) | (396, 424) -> 1.45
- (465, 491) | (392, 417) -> 1.37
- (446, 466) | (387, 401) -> 1.11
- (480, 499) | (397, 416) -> 1.44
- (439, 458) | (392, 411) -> 1.27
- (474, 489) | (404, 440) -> 1.34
